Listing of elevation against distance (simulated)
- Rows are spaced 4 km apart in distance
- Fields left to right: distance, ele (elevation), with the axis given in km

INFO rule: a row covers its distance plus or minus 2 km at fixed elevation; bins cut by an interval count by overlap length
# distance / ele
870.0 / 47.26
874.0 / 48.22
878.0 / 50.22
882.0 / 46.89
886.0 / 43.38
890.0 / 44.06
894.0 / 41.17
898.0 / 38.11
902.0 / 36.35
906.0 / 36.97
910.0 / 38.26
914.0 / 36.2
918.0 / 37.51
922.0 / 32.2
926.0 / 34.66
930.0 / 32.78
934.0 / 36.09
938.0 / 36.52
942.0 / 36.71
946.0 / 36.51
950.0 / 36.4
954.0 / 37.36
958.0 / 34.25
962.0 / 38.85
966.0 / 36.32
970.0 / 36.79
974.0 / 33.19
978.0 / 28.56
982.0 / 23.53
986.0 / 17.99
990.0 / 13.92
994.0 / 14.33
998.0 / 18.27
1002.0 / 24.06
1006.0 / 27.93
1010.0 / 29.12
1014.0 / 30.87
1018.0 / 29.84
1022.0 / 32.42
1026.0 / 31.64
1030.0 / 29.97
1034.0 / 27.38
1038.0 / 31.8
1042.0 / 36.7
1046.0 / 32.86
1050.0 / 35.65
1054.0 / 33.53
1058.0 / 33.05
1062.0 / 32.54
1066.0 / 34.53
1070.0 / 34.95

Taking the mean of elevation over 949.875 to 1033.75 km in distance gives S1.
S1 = 28.6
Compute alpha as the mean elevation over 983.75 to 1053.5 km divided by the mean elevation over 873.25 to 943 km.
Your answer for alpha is 0.70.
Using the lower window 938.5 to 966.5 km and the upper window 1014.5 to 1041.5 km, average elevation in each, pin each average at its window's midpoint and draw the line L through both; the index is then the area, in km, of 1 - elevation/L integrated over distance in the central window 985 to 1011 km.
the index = 9.8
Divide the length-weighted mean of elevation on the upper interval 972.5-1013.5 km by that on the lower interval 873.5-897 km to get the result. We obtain 0.5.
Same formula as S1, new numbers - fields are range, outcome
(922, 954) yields 35.6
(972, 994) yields 22.6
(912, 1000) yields 31.3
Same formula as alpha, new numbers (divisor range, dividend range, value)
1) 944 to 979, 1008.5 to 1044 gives 0.88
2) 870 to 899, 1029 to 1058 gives 0.73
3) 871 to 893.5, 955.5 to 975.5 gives 0.78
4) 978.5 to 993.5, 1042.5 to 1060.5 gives 1.78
